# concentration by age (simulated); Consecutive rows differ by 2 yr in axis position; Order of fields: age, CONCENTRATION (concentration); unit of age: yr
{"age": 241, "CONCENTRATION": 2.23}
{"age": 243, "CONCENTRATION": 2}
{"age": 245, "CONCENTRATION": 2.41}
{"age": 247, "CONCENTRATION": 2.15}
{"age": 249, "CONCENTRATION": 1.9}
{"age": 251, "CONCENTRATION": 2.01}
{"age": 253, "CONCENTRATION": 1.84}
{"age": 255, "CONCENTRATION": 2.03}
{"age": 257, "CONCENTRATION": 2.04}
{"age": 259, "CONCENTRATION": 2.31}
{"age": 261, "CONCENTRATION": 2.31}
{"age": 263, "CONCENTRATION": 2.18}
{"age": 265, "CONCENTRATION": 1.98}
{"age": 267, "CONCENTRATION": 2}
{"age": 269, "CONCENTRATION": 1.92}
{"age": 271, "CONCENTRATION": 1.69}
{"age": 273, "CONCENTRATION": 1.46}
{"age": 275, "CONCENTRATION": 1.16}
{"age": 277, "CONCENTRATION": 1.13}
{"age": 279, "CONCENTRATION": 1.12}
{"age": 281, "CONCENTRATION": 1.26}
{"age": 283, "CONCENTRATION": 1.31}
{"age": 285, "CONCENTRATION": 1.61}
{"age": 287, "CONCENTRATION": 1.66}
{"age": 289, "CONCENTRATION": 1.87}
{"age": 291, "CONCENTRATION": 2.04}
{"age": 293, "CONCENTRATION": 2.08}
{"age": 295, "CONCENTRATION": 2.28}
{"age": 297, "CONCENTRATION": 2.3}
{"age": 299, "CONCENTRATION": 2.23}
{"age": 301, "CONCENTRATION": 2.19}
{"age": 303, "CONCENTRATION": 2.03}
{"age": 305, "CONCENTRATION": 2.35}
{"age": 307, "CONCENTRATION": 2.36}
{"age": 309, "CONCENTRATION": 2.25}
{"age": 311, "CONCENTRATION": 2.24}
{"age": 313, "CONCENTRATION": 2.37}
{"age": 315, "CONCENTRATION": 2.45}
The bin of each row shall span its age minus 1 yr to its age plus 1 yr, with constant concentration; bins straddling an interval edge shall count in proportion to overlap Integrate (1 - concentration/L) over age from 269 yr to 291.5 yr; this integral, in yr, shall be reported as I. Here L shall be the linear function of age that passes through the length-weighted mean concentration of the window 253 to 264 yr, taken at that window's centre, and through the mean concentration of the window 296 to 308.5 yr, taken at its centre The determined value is 7.2 yr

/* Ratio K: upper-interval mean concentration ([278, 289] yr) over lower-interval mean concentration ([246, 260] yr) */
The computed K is 0.7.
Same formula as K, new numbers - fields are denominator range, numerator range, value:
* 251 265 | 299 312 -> 1.06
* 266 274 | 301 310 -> 1.27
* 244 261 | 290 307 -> 1.05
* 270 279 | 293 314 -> 1.69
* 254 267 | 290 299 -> 1.02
